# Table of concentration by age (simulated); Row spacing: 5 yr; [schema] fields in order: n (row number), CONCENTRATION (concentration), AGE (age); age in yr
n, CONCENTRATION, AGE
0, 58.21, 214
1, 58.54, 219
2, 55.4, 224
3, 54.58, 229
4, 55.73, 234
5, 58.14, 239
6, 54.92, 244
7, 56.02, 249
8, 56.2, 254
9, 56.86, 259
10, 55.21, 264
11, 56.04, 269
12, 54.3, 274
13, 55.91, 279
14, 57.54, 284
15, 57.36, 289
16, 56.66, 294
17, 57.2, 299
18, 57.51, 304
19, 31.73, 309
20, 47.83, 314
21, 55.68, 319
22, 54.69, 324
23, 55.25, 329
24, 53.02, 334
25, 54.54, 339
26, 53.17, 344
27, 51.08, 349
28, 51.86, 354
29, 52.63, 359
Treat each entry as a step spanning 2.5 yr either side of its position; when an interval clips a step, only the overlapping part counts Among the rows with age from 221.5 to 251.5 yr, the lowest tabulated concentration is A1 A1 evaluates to 54.58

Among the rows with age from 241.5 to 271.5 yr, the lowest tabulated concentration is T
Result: 54.92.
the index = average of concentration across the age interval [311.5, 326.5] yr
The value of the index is 52.7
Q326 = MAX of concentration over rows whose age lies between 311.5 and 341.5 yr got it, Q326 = 55.68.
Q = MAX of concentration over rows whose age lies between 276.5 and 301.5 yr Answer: 57.54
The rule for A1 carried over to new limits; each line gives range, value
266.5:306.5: 54.3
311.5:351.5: 47.83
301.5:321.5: 31.73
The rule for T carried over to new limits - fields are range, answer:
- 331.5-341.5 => 53.02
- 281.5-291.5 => 57.36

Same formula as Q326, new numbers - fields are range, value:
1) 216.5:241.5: 58.54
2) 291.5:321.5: 57.51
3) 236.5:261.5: 58.14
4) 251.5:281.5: 56.86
